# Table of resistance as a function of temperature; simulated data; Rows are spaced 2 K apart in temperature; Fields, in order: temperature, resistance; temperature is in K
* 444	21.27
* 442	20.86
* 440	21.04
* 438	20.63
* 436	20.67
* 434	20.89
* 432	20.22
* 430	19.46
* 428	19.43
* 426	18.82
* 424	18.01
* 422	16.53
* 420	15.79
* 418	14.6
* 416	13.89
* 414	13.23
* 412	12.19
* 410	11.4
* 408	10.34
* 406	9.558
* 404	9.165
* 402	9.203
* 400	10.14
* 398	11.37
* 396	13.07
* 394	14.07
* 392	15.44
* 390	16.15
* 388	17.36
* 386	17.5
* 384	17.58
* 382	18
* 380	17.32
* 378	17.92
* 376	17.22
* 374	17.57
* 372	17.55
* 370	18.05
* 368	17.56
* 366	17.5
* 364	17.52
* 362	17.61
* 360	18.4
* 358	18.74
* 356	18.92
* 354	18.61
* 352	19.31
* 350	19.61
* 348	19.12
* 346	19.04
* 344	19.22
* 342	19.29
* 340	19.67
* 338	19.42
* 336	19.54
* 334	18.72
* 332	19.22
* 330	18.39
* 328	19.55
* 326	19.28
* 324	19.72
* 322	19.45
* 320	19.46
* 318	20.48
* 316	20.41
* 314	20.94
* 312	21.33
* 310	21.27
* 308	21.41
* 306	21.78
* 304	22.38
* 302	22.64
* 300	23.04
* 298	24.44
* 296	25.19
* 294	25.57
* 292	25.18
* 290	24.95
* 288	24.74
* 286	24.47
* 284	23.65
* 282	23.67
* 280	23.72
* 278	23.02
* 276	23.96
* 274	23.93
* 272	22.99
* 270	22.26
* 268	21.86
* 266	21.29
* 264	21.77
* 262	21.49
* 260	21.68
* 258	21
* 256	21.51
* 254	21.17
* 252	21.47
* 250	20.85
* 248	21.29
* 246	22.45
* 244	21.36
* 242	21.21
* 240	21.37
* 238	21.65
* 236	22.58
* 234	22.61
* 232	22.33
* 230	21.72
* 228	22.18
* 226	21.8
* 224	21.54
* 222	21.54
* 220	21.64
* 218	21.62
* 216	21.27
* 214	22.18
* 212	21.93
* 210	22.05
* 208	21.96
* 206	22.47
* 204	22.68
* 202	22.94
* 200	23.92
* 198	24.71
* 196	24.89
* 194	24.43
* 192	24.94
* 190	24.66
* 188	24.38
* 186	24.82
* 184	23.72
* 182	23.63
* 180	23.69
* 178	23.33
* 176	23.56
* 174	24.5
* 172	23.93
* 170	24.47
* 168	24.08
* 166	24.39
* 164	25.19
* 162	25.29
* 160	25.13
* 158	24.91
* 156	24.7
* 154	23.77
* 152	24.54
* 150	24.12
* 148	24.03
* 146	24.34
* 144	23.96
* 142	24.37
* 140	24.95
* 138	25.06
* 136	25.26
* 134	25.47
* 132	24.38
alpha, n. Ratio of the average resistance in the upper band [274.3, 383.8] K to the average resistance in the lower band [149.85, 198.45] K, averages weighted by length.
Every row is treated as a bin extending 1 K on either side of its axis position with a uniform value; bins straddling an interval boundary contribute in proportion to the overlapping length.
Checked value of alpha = 0.8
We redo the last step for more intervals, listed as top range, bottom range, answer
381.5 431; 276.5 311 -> 0.61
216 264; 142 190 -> 0.89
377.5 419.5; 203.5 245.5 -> 0.63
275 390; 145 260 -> 0.88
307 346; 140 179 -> 0.81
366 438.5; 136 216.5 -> 0.66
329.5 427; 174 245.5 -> 0.72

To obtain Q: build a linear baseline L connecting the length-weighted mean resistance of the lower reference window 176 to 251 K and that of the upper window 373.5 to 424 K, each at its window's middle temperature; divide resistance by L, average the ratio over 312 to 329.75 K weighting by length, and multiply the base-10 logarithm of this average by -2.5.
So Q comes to -0.12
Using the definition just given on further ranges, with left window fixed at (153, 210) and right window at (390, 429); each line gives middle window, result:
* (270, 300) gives -0.24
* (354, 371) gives -0.15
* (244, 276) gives -0.07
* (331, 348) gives -0.15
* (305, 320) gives -0.16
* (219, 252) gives -0.01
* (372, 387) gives -0.18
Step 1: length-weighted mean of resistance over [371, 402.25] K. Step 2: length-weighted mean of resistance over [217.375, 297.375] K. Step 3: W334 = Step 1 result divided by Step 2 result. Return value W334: 0.7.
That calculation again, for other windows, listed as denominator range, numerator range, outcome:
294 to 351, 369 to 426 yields 0.72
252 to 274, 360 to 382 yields 0.81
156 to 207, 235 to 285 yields 0.91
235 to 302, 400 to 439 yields 0.67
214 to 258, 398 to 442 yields 0.72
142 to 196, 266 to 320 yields 0.94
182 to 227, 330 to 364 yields 0.82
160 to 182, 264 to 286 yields 0.95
